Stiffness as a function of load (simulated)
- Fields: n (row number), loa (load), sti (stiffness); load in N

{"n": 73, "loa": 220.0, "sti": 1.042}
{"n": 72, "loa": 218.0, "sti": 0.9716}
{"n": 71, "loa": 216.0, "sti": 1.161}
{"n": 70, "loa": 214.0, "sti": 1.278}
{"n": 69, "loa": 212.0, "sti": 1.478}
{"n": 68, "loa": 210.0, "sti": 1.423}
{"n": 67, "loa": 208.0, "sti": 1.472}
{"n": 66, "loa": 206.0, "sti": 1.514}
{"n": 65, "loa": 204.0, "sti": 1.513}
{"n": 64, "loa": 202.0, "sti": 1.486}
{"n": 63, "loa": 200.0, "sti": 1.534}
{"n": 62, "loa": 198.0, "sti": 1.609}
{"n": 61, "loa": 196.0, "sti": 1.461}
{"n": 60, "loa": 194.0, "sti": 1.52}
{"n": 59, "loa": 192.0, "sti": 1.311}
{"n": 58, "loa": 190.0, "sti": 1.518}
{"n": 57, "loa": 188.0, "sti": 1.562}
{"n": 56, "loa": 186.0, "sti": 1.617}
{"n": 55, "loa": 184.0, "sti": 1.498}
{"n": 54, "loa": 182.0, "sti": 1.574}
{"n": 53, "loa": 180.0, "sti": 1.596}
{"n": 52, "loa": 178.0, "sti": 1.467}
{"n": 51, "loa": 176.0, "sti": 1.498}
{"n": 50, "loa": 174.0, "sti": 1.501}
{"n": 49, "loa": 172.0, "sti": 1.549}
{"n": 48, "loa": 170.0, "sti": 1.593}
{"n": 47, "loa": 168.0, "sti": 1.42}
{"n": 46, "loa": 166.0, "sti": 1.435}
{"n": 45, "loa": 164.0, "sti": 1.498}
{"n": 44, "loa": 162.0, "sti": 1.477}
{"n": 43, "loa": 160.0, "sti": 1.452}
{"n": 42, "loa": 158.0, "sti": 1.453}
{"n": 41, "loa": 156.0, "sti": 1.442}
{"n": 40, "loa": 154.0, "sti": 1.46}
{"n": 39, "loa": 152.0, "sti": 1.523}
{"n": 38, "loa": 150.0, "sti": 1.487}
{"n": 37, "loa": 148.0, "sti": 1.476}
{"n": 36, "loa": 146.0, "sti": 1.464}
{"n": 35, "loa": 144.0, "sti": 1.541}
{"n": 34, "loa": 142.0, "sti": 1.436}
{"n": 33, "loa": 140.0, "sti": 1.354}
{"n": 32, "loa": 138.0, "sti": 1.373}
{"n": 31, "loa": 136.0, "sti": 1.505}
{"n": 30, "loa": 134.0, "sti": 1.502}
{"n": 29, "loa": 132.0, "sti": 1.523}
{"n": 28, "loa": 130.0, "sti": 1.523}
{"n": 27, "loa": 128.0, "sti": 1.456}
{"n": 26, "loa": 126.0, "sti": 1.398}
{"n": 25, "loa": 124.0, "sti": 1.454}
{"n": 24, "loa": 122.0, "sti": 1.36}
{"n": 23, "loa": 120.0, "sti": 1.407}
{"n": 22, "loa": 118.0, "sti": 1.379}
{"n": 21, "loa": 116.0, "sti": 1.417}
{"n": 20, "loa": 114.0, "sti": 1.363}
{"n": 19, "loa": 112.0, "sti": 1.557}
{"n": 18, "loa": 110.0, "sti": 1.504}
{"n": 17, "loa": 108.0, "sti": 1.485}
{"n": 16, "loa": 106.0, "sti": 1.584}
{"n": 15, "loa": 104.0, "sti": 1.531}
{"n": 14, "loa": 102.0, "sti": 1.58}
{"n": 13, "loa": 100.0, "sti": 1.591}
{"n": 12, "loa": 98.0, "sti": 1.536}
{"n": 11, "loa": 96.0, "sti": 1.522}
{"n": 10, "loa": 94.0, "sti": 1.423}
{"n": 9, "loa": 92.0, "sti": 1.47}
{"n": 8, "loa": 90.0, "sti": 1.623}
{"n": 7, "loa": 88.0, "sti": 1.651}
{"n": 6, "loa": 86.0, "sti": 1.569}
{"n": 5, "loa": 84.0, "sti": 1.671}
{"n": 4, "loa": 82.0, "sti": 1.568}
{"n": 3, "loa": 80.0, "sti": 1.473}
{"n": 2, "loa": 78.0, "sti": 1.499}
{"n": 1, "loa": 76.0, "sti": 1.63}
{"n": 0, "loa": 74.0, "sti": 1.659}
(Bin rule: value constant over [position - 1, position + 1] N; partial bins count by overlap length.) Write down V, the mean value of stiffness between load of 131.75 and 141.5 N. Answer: 1.45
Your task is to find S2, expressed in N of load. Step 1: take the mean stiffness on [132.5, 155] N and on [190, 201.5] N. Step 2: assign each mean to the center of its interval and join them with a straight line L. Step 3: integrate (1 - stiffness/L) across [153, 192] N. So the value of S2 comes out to -0.6 N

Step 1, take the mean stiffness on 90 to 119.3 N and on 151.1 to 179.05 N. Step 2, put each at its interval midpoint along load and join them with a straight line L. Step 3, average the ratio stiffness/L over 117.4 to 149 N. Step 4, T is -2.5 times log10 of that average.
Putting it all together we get 0.03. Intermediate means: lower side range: 1.5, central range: 1.45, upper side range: 1.48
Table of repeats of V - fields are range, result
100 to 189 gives 1.48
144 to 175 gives 1.48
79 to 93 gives 1.57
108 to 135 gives 1.45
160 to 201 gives 1.51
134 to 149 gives 1.45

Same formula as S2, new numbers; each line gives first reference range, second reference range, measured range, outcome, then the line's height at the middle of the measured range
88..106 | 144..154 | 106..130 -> 1.2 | 1.52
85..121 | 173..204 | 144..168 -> 0.7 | 1.51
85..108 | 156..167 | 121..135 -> 0.4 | 1.51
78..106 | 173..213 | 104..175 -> 3.0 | 1.53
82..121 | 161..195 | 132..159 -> 0.9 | 1.51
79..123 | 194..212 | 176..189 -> -0.4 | 1.5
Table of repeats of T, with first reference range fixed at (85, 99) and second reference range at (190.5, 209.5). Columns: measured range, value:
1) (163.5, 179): 0.006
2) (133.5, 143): 0.066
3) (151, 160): 0.032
